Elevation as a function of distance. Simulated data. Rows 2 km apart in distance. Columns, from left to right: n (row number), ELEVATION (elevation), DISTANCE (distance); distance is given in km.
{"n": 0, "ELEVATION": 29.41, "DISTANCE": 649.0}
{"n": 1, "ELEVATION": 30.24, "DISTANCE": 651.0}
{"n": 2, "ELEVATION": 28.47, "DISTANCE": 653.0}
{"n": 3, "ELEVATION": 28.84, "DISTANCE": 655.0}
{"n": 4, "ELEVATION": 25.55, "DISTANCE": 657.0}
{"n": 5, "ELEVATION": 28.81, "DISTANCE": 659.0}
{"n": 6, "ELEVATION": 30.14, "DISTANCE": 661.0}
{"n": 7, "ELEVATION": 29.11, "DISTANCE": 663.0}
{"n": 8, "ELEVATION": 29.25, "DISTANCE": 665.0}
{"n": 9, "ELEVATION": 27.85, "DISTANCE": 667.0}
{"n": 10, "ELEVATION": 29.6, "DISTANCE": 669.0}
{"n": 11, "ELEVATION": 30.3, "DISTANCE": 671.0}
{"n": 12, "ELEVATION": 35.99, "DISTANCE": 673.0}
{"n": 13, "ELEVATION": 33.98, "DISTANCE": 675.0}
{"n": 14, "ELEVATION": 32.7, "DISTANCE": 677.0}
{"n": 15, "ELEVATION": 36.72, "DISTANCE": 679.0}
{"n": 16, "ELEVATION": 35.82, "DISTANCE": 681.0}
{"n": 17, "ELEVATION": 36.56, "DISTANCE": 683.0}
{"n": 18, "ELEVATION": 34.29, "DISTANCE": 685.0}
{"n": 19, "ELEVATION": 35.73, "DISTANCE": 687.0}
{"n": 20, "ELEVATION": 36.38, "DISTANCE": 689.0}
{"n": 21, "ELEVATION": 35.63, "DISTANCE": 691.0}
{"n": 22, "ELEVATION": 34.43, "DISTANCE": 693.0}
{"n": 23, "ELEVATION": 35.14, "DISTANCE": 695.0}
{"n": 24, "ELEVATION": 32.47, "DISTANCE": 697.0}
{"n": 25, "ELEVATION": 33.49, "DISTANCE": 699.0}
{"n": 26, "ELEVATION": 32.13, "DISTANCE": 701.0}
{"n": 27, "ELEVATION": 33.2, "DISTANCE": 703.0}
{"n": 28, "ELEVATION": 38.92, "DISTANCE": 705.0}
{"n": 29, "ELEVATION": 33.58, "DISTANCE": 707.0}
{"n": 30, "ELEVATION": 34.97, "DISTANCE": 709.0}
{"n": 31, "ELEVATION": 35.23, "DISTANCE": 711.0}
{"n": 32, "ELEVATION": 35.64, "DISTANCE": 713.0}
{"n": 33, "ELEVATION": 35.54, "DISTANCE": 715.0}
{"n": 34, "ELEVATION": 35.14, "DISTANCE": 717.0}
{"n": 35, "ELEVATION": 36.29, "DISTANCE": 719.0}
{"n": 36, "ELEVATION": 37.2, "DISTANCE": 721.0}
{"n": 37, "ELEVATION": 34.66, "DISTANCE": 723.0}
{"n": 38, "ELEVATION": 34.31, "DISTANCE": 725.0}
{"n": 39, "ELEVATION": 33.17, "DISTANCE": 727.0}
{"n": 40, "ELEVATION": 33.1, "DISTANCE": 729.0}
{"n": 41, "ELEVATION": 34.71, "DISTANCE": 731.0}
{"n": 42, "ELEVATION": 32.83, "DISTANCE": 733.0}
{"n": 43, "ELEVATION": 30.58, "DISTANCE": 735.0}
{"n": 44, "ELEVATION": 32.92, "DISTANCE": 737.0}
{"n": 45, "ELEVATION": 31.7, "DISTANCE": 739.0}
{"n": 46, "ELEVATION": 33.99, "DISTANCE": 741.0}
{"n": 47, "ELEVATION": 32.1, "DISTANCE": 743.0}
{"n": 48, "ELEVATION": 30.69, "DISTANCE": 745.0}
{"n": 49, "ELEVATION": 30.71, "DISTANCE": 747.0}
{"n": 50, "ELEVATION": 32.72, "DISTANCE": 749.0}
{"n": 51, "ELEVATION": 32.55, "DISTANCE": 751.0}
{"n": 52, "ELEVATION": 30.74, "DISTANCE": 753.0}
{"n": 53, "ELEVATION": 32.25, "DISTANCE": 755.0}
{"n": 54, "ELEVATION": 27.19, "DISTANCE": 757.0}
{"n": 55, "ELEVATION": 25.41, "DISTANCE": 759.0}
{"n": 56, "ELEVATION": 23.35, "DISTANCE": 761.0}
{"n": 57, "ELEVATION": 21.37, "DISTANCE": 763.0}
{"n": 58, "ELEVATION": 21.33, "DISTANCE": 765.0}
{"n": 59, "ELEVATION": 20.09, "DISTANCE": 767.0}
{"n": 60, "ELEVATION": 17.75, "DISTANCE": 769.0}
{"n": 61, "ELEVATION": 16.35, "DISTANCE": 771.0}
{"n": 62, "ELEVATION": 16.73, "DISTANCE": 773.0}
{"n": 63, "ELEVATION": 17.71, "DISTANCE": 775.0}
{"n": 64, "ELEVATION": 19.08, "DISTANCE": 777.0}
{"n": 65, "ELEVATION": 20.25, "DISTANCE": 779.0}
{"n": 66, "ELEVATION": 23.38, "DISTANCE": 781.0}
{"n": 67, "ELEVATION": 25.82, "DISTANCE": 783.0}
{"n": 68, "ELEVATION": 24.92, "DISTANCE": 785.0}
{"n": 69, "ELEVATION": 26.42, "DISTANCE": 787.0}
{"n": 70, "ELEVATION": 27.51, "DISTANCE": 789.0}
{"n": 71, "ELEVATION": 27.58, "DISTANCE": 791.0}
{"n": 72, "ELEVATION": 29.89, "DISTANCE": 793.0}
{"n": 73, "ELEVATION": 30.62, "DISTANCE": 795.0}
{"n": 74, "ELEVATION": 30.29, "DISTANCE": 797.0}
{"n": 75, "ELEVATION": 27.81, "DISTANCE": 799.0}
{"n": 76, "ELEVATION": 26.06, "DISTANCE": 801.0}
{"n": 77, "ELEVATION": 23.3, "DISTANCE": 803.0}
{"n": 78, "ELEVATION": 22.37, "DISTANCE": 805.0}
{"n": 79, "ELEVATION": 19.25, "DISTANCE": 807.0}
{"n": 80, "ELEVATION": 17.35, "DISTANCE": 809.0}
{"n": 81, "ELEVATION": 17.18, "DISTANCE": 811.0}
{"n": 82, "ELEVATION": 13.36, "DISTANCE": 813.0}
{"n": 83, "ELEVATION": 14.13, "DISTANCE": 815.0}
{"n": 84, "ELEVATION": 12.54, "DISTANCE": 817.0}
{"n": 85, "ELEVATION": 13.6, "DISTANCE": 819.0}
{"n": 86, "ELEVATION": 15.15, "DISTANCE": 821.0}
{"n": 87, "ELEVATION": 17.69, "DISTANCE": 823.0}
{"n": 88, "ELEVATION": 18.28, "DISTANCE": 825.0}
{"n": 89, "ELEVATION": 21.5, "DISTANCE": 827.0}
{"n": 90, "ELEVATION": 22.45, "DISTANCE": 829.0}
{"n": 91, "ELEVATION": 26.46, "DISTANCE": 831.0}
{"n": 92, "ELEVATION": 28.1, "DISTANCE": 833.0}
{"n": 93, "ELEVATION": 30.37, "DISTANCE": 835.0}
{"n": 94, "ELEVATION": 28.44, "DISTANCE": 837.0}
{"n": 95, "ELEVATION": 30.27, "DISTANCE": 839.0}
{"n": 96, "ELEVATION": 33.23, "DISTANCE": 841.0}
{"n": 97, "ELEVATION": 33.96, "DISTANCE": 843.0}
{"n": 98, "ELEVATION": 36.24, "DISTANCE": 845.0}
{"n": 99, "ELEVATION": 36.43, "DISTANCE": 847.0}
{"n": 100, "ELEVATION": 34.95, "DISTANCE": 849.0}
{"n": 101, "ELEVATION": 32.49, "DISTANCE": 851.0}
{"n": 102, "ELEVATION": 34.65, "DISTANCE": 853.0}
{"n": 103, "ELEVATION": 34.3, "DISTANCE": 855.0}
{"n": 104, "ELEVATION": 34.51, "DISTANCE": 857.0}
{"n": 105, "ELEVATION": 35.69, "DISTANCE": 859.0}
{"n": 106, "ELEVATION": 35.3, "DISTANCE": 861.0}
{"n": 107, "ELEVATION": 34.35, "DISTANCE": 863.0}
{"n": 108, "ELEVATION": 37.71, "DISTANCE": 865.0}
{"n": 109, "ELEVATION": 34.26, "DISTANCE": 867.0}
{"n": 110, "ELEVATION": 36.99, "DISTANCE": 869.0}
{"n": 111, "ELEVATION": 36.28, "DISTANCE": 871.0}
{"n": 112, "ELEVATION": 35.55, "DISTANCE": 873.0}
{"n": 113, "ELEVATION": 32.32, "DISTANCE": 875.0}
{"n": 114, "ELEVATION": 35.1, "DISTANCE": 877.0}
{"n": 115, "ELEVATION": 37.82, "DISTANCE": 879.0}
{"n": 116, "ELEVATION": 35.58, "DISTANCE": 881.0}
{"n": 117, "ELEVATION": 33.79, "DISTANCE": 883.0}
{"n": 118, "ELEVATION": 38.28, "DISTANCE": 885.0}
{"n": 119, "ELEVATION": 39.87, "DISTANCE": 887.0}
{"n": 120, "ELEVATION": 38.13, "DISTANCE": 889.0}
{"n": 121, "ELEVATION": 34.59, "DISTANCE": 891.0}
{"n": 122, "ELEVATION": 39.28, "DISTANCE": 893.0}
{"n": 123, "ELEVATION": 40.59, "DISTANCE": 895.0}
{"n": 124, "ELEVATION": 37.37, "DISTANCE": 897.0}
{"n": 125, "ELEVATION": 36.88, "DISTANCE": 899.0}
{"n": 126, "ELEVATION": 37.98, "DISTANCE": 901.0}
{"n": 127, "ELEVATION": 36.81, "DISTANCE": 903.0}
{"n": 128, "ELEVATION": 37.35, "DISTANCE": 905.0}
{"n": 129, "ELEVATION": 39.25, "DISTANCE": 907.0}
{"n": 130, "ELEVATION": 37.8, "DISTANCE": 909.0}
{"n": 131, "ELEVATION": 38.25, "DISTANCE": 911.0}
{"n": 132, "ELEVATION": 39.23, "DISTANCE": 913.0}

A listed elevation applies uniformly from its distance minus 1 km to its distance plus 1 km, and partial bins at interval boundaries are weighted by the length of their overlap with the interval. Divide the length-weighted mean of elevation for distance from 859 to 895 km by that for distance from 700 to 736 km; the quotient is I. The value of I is 1.1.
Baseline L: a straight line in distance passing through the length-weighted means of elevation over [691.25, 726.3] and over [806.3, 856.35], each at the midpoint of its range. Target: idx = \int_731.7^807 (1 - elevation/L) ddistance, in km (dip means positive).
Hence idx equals 9.3 km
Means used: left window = 34.8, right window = 25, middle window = 26.3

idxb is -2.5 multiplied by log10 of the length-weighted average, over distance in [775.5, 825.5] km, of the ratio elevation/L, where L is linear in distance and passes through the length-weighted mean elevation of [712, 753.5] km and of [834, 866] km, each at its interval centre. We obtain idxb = 0.48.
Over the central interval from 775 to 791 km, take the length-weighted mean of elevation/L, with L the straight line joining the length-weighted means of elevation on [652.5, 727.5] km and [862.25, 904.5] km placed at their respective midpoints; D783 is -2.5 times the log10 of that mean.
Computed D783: 0.42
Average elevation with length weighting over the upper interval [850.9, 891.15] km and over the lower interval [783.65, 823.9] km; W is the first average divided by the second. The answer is 1.63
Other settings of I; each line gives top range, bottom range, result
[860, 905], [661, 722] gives 1.08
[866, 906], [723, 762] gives 1.17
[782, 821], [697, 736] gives 0.65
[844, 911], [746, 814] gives 1.51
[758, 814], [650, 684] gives 0.72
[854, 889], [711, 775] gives 1.21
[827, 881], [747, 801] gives 1.32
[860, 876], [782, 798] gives 1.27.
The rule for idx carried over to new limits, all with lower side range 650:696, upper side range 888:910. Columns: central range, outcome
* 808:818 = 5.8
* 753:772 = 6.2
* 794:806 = 2.9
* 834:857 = 2.0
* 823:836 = 4.4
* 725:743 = 0.4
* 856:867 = 0.4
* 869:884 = 0.8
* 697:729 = -1.5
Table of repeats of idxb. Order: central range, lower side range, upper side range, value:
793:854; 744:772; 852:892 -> 0.26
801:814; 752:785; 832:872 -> 0.39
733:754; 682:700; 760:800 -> -0.14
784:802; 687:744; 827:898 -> 0.22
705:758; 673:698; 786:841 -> -0.09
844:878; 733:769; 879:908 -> 0.01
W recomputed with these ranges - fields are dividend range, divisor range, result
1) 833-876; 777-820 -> 1.52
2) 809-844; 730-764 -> 0.73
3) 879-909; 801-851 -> 1.58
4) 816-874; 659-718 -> 0.88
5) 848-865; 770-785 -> 1.72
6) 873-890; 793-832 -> 1.75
